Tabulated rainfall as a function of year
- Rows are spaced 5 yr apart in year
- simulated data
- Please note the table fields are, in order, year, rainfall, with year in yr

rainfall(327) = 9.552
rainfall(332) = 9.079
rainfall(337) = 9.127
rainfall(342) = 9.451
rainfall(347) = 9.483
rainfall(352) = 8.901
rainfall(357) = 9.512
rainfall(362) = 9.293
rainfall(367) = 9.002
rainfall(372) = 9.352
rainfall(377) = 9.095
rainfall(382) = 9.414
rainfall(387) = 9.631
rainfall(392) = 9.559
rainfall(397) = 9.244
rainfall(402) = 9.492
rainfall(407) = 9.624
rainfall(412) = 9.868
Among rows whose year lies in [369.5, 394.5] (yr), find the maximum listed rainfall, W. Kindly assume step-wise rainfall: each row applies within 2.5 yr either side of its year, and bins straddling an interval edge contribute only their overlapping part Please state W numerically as 9.631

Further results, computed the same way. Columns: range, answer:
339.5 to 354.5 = 9.483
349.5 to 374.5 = 9.512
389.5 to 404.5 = 9.559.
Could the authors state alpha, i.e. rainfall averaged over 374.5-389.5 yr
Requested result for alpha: 9.38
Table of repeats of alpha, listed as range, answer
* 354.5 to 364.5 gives 9.4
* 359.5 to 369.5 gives 9.15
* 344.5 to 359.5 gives 9.3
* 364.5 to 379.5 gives 9.15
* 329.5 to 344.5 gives 9.22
